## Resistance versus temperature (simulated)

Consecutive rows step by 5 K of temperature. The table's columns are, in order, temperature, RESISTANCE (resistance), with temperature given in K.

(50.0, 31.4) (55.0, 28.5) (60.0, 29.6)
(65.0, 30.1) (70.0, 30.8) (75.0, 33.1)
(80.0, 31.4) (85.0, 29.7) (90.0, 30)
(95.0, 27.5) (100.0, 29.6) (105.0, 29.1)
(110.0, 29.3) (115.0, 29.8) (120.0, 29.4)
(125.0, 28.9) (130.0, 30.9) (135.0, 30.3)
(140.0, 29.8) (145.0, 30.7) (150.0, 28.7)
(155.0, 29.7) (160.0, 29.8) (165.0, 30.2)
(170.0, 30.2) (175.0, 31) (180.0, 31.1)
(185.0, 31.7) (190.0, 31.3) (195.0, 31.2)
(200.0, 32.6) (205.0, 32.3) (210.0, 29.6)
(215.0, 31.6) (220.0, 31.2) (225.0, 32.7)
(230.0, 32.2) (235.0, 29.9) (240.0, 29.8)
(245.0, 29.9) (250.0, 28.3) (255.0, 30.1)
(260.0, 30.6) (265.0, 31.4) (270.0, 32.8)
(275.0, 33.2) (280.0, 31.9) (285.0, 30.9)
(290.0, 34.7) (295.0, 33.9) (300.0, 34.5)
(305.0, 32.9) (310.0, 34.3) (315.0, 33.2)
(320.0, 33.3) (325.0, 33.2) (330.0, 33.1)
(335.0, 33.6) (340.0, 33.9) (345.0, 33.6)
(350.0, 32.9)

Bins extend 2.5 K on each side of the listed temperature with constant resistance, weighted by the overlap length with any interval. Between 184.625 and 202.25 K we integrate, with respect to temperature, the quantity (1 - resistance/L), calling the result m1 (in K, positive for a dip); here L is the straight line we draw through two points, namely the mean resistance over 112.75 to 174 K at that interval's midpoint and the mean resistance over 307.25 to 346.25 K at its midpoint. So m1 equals -0.5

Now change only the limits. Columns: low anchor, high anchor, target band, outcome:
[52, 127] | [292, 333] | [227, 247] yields 1.1 K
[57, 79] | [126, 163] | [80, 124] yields 1.5 K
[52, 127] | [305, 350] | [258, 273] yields 0.4 K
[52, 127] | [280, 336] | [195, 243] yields 0.9 K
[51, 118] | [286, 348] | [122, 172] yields 1.6 K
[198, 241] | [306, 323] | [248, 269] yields 1.3 K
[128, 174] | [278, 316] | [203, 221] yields 0.2 K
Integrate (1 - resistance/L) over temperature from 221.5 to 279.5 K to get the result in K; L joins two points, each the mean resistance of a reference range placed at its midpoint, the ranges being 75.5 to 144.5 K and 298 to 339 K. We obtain 2.3 K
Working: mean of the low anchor 29.8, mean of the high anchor 33.5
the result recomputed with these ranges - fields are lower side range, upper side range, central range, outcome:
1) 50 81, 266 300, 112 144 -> 1.43 K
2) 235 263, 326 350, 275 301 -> -1.41 K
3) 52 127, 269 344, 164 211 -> 0.28 K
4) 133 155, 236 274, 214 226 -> -0.58 K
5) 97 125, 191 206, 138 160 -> 0.54 K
